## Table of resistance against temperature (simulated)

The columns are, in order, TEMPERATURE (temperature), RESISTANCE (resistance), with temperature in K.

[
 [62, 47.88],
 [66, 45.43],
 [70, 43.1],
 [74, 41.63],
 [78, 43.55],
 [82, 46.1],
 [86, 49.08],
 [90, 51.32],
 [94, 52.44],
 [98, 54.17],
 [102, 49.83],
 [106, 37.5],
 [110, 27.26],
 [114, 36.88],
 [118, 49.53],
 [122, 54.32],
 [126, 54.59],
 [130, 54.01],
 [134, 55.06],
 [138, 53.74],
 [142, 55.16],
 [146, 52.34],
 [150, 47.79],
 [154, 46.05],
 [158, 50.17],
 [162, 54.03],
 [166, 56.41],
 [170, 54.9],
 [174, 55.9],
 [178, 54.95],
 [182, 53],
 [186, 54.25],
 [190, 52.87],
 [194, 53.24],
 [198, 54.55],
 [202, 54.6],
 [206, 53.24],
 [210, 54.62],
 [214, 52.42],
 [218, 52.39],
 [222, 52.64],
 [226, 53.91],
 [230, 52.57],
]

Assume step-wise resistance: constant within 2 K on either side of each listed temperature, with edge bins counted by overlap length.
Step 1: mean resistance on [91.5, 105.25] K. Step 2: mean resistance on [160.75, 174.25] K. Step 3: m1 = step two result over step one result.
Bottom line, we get 1.09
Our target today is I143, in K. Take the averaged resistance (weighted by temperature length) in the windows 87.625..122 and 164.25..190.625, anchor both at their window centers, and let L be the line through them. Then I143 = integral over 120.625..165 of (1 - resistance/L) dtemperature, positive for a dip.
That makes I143 -2.1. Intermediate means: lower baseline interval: 45.5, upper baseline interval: 54.7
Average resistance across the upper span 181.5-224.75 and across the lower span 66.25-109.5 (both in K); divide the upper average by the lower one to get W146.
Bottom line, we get 1.2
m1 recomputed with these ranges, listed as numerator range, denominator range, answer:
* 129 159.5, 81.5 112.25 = 1.13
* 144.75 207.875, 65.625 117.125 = 1.19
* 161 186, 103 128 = 1.26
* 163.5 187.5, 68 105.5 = 1.16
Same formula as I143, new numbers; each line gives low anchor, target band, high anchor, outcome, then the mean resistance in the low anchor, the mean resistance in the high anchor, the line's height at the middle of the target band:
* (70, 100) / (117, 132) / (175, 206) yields -0.94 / 48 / 53.9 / 50.2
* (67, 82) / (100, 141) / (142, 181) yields 0.81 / 43.4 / 52.7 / 48.3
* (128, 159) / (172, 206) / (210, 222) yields -1.08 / 51.8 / 52.8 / 52.5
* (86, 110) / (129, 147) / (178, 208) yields -1.51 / 47.2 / 53.8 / 50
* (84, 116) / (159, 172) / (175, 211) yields -0.88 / 44.8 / 54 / 51.3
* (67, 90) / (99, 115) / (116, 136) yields 3.55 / 45.3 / 53.5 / 50.2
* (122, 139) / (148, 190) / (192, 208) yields 1.06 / 54.4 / 53.9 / 54.1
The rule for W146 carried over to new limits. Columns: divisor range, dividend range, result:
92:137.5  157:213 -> 1.13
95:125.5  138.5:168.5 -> 1.15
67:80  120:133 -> 1.27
